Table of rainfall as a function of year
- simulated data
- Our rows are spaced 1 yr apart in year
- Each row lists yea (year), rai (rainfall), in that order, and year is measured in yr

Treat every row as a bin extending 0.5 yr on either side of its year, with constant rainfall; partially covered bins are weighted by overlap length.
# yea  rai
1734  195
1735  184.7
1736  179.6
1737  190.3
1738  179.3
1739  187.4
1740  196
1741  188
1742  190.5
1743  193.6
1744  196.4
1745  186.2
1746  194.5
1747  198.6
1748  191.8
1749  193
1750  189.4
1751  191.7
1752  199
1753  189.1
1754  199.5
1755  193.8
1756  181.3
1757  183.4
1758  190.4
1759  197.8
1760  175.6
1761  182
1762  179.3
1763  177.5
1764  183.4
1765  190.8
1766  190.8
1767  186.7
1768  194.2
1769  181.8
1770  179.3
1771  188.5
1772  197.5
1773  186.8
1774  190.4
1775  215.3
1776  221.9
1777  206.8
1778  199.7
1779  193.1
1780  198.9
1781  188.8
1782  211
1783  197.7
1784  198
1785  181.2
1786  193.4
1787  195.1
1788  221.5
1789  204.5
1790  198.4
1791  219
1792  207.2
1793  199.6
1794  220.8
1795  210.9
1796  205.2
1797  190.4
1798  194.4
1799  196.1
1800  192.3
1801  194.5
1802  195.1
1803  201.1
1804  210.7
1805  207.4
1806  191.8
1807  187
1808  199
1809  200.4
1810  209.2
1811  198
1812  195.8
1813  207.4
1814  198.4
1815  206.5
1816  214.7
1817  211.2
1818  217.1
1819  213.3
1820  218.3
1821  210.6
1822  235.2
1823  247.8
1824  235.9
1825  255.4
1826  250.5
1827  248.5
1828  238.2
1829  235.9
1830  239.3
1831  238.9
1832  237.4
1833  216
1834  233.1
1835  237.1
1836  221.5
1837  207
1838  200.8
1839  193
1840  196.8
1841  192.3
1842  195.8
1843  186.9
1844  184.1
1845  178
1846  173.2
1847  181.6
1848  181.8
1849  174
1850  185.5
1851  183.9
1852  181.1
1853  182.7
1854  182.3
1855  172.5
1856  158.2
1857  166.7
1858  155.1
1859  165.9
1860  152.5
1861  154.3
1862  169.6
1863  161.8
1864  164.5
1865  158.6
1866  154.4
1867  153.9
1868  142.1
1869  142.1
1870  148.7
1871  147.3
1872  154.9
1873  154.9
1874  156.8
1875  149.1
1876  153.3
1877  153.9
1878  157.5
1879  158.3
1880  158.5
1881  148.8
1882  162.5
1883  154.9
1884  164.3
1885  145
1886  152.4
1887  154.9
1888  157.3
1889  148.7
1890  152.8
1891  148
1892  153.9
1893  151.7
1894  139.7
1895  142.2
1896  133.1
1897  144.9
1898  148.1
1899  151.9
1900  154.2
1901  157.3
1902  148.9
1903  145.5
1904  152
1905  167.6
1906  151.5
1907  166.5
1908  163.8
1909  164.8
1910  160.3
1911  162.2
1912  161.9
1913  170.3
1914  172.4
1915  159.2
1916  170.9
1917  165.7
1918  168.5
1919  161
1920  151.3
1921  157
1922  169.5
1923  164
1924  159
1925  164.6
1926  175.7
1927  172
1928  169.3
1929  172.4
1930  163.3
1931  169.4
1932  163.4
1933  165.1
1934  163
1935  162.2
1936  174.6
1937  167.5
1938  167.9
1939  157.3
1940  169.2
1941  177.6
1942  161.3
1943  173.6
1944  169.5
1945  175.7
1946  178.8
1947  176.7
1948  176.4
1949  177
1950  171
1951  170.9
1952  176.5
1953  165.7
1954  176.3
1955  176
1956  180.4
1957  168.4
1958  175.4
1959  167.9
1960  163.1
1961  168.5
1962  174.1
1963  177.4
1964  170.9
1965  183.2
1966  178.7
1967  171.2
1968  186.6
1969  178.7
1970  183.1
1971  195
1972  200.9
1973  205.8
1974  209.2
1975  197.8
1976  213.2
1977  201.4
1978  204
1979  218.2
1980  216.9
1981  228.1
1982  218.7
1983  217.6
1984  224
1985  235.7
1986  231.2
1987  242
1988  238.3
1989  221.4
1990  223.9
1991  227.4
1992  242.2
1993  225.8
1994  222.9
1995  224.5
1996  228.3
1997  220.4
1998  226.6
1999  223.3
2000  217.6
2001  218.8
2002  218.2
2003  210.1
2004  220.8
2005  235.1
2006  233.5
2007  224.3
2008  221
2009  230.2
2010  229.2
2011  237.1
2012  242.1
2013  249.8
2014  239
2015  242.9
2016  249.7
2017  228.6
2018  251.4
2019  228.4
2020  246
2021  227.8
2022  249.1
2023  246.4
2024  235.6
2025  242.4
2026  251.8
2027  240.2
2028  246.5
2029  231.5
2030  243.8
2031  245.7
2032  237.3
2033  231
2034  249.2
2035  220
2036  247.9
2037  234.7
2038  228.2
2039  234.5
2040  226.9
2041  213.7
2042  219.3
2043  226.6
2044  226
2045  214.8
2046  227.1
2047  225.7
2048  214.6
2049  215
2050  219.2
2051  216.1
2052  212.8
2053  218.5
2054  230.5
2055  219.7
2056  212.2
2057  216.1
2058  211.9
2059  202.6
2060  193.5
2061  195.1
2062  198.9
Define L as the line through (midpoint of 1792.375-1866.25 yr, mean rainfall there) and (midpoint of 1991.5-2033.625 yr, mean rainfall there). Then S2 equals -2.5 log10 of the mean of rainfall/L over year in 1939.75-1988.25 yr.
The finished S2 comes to 0.186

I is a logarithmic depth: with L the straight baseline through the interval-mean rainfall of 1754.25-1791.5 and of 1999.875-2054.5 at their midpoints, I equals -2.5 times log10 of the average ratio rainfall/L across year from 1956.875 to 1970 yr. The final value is 0.261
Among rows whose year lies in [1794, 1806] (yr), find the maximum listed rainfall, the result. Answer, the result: 220.8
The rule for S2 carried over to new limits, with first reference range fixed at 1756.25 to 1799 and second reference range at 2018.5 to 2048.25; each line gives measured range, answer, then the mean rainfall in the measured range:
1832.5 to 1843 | -0.02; 208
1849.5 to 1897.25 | 0.32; 157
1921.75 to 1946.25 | 0.29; 168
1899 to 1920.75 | 0.32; 161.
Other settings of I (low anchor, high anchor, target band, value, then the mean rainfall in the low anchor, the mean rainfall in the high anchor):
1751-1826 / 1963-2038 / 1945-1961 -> 0.25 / 201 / 224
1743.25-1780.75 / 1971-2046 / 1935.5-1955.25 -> 0.26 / 192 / 229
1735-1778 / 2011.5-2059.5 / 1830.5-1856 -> 0.04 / 191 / 231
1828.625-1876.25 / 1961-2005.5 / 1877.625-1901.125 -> 0.24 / 180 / 211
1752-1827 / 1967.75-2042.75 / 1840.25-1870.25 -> 0.23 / 202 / 227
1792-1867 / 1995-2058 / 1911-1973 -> 0.26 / 199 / 230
